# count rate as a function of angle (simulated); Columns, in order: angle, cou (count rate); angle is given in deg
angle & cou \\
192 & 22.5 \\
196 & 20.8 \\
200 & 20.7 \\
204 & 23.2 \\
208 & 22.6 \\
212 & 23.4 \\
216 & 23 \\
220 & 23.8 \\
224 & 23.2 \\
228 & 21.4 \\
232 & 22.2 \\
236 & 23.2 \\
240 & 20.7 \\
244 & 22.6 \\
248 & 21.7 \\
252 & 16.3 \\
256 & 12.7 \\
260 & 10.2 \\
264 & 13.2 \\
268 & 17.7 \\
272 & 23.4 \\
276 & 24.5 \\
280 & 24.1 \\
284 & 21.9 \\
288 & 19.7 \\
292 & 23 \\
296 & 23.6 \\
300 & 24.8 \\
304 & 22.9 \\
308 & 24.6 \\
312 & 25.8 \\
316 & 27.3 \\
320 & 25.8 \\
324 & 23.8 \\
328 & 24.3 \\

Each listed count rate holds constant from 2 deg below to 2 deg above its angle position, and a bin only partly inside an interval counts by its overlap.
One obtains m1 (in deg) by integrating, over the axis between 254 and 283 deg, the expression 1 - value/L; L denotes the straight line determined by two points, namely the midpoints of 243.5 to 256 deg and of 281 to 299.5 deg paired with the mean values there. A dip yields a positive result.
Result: 3.51 deg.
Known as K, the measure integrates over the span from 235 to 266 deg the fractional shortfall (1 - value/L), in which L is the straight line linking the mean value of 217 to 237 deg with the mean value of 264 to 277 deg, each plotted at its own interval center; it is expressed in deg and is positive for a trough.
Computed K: 6.0 deg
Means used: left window 22.7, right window 20.3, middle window 17.4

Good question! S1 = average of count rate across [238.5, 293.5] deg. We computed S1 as 19.4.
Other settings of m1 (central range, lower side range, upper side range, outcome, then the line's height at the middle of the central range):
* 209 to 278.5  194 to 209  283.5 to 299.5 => 5.6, 22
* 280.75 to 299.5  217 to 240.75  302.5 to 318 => 1.6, 24.6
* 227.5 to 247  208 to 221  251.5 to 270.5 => -3.5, 18.8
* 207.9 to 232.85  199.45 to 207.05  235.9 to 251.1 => -1.0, 21.9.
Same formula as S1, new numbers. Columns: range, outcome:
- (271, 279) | 24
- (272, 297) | 22.8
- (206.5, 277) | 20.2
